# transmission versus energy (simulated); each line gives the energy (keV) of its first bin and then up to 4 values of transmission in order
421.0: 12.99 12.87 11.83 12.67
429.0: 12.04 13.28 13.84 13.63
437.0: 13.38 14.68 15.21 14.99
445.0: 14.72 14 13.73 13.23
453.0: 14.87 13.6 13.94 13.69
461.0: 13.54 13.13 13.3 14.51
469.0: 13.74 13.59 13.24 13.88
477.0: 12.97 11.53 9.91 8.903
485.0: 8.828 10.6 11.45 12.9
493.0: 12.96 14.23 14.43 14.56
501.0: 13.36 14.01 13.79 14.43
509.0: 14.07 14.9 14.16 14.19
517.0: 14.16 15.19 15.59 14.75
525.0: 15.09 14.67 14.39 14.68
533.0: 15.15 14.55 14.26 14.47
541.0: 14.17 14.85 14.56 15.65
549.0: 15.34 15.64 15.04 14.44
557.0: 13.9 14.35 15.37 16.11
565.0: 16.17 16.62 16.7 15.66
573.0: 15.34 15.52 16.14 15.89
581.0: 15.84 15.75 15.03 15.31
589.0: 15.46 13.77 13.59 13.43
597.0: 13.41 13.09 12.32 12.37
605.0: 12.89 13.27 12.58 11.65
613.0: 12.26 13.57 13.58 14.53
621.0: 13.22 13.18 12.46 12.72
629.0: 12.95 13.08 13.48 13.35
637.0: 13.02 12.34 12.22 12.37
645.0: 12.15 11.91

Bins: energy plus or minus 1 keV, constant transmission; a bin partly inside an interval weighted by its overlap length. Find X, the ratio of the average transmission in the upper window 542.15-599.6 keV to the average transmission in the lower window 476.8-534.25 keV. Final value 1.1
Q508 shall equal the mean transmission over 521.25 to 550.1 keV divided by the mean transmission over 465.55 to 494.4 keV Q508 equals 1.22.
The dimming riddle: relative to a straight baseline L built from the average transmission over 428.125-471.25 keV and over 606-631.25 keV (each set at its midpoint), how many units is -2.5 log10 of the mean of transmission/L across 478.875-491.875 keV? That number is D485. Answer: 0.29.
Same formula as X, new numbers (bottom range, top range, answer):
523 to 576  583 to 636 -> 0.89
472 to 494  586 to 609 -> 1.17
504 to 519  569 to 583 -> 1.10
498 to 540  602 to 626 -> 0.89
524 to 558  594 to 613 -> 0.86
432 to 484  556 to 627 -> 1.06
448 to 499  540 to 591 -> 1.19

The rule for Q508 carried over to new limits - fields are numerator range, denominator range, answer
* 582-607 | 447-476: 1.01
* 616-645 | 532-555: 0.88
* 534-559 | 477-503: 1.22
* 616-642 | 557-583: 0.83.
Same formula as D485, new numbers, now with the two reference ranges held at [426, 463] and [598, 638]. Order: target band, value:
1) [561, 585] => -0.20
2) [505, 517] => -0.06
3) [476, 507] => 0.10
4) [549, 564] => -0.13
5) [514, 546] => -0.10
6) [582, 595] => -0.12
